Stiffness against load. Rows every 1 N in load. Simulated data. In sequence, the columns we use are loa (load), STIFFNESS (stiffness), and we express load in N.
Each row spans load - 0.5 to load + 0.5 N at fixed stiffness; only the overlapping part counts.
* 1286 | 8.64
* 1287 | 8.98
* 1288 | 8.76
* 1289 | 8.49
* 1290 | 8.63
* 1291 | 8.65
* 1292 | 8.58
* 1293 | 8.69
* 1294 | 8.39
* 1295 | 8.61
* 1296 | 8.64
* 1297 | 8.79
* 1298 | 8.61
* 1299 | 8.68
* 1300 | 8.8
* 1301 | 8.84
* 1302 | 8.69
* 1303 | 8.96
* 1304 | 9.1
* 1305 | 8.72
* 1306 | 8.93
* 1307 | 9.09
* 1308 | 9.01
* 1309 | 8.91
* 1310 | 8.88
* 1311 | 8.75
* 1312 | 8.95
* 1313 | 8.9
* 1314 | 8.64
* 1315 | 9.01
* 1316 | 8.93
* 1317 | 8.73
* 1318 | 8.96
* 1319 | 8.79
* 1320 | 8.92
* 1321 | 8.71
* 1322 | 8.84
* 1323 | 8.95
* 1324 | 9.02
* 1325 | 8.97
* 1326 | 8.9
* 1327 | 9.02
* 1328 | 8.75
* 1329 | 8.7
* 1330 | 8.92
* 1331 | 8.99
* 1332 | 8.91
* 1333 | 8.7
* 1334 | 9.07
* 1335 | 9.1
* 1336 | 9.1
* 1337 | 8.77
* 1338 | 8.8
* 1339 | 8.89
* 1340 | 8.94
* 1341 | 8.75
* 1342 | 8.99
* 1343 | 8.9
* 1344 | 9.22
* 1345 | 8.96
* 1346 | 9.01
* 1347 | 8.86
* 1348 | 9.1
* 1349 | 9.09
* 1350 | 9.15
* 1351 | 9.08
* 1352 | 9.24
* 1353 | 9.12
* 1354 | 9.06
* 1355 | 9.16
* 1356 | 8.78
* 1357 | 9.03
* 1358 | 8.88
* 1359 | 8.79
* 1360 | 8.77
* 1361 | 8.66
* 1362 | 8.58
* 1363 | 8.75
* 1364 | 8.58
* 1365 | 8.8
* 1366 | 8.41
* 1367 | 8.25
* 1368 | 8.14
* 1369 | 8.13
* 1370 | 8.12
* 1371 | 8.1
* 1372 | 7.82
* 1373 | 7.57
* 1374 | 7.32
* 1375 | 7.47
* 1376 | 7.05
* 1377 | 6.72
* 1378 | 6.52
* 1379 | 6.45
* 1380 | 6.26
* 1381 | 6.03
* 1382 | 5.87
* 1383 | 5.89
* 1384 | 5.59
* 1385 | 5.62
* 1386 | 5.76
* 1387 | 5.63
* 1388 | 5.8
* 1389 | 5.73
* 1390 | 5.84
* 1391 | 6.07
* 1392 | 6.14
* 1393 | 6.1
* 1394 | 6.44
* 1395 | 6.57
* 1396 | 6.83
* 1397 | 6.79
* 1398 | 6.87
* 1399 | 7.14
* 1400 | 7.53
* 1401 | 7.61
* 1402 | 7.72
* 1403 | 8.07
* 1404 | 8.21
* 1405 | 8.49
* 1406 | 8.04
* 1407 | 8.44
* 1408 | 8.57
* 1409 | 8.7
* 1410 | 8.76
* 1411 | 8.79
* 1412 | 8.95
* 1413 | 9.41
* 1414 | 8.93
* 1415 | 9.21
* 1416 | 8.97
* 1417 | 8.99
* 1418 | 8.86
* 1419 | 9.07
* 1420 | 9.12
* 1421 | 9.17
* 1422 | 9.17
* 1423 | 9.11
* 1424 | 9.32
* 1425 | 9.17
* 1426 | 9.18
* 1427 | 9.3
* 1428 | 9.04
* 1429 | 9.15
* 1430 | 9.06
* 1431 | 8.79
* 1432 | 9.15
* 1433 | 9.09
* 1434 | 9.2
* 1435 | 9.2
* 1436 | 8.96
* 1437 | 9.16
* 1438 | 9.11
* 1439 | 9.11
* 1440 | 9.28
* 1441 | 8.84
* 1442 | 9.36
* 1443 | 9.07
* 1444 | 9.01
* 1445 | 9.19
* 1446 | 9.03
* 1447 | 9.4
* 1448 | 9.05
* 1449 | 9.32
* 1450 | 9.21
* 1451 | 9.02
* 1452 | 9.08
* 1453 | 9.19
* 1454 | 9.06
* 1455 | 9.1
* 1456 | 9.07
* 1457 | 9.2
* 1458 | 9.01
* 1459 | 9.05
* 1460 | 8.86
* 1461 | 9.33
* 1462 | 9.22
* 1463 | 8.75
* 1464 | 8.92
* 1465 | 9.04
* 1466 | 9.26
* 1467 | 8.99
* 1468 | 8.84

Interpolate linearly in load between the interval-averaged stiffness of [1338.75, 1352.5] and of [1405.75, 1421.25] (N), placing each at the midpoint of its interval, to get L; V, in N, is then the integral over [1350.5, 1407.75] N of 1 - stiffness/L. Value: 9.38 N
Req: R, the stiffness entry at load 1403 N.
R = 8.07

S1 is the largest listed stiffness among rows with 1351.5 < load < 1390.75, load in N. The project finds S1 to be 9.24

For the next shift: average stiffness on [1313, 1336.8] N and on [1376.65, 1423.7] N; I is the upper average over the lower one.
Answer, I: 0.8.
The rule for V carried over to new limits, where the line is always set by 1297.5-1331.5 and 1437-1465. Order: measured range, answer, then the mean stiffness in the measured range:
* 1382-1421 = 6.6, 7.51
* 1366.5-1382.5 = 3.1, 7.24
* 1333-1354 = -0.2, 9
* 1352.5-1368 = 0.3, 8.75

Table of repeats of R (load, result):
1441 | 8.84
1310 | 8.88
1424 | 9.32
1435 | 9.2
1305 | 8.72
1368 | 8.14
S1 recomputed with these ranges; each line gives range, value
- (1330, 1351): 9.22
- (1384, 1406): 8.49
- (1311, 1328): 9.02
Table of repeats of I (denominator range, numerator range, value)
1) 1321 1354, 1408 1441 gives 1.01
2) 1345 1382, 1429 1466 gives 1.11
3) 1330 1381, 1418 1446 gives 1.08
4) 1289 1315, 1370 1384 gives 0.78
